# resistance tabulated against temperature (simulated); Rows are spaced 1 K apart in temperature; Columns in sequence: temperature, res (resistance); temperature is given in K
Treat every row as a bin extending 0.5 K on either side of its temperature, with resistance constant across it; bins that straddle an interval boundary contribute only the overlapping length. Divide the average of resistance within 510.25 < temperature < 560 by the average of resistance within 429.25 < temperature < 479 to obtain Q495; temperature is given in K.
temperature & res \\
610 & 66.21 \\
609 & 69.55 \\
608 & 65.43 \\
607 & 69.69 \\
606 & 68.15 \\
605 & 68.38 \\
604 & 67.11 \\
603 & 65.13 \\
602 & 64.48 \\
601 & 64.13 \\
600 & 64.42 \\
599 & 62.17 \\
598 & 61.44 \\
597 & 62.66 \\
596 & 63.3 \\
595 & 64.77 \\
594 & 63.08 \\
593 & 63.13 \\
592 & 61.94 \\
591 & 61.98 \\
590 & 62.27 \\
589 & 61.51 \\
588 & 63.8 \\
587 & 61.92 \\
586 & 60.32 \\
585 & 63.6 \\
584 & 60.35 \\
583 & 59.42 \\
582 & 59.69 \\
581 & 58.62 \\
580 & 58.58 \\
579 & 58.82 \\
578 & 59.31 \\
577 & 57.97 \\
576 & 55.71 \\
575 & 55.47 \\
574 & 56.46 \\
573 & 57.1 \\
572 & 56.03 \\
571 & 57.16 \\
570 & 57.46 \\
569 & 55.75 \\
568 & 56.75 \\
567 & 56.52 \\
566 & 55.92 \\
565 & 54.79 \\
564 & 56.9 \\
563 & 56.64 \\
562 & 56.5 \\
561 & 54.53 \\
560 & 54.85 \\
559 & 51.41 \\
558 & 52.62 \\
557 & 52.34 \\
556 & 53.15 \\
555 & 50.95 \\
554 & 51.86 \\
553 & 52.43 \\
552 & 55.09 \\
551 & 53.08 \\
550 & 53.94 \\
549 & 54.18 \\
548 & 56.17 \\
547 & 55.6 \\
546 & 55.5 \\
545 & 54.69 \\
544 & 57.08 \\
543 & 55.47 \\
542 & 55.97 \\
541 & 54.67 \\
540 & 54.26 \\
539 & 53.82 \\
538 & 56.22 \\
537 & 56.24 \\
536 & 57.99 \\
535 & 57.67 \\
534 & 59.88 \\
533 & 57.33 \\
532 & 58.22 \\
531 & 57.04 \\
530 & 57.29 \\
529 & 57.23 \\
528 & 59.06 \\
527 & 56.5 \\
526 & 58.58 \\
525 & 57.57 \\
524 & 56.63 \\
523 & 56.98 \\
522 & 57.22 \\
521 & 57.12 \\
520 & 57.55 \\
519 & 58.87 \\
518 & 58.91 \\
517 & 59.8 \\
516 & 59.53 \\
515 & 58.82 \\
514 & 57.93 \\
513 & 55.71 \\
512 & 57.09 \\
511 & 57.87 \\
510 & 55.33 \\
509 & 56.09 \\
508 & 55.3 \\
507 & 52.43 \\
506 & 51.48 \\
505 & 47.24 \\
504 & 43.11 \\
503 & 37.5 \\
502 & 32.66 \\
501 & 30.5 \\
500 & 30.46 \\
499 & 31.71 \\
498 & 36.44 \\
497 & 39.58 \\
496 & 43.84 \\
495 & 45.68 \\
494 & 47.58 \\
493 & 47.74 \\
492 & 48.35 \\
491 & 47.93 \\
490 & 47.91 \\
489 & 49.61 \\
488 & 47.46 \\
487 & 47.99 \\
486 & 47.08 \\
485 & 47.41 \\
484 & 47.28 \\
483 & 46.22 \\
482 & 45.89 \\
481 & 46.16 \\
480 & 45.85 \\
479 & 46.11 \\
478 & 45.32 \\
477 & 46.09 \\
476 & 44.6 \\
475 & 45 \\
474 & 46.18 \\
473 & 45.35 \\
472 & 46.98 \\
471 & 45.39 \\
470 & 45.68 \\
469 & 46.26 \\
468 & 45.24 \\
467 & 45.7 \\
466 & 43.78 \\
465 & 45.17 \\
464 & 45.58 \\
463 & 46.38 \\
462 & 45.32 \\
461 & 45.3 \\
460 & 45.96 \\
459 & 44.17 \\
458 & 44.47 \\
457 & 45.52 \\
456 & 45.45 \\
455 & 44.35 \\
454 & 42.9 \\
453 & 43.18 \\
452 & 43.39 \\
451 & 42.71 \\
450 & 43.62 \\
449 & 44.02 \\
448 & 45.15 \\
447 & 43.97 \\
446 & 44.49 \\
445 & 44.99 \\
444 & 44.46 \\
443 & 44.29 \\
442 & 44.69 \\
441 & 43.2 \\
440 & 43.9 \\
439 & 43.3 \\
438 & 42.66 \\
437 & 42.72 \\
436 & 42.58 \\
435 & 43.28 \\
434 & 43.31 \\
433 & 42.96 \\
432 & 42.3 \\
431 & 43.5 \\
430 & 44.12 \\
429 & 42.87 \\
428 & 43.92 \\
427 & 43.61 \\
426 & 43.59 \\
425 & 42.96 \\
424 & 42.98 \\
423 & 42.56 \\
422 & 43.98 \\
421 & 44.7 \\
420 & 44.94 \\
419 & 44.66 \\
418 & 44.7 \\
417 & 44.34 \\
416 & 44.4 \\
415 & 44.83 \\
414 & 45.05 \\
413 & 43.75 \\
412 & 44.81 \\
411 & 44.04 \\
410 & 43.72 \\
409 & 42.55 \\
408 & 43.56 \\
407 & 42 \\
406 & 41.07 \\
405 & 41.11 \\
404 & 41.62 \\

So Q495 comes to 1.3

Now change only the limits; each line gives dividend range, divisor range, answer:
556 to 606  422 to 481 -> 1.34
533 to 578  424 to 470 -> 1.26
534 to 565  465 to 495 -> 1.18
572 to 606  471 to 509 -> 1.37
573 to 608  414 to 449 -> 1.42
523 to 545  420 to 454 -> 1.30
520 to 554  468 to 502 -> 1.27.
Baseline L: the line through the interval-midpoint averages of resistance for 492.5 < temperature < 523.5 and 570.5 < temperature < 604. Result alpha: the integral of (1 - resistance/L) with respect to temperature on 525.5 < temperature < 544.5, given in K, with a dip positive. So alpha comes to -1.2 K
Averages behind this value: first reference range 49.6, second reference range 60.9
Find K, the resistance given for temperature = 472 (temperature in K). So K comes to 46.98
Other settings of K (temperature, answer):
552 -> 55.09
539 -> 53.82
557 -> 52.34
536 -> 57.99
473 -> 45.35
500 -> 30.46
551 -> 53.08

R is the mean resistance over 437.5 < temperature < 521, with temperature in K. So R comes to 46.6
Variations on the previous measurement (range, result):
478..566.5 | 52.1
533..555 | 55.3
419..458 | 43.7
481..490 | 47.3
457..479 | 45.4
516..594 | 57.1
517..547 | 57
